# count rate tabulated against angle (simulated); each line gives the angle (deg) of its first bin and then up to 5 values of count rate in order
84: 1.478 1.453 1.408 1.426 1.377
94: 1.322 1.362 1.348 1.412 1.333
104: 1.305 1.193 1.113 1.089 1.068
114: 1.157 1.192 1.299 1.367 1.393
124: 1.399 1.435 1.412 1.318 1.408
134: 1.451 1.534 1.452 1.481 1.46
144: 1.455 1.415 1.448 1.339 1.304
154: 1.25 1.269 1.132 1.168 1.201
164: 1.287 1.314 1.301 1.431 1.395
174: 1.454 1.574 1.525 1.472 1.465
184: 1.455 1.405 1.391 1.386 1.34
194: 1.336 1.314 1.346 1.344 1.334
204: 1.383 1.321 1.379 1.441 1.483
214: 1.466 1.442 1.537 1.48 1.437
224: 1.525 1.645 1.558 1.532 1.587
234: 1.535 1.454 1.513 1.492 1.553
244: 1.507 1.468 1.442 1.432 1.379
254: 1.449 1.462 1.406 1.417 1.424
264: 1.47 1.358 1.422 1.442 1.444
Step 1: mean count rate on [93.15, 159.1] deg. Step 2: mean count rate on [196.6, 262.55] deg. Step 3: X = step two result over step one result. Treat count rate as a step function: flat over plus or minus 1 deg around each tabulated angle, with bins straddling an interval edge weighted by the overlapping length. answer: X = 1.10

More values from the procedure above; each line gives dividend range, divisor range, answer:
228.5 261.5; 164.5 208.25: 1.06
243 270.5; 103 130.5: 1.13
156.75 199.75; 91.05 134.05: 1.05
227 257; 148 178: 1.12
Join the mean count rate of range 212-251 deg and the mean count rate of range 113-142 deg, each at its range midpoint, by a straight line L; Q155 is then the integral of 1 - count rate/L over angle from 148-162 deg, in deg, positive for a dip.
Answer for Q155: 1.6 deg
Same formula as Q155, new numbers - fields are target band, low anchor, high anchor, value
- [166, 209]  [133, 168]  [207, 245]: 0.85 deg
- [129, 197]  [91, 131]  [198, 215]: -1.69 deg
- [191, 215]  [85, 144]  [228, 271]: 0.86 deg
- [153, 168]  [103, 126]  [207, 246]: 1.26 deg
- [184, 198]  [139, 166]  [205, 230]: 0.47 deg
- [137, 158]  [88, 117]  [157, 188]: -0.63 deg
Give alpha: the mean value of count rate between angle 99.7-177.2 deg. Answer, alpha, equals 1.33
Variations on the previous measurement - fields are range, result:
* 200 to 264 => 1.47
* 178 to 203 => 1.39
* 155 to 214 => 1.37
